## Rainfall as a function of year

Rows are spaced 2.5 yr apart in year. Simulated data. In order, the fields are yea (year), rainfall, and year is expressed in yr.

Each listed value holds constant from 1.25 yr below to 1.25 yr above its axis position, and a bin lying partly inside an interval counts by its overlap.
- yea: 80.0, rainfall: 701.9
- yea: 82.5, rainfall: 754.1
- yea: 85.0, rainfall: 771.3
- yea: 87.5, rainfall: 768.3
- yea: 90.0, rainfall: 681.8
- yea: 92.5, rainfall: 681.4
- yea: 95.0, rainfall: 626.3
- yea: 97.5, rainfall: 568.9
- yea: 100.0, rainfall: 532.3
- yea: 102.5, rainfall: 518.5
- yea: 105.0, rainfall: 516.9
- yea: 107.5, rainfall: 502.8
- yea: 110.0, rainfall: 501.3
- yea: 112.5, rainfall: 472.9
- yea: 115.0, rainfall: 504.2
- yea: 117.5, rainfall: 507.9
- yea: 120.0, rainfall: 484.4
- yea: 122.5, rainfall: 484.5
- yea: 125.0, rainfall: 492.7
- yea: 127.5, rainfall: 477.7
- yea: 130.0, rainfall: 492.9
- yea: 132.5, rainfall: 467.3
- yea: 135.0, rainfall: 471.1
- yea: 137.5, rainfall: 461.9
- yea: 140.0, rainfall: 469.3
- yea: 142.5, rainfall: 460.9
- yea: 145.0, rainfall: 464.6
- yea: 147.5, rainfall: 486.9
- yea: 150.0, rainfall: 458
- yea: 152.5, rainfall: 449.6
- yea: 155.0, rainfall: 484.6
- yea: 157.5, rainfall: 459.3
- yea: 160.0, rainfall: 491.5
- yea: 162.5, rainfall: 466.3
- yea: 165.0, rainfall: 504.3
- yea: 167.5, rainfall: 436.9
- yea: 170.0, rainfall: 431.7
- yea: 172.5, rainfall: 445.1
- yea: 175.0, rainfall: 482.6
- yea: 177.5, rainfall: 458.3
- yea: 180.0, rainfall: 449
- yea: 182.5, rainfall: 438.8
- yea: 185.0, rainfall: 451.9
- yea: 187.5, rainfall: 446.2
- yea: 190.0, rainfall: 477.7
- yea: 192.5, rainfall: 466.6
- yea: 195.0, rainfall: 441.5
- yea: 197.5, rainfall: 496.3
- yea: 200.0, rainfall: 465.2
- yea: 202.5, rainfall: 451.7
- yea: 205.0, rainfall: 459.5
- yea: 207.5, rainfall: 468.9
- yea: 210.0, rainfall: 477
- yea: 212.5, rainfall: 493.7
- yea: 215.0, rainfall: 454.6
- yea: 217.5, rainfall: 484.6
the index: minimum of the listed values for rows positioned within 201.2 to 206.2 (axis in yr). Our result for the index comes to 451.7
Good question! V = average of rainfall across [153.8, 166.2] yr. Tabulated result 481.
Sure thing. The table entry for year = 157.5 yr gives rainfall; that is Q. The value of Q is 459.3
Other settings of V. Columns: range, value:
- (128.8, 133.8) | 480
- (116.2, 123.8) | 492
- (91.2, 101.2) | 603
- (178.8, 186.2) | 447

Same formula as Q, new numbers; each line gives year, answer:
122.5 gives 484.5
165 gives 504.3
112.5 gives 472.9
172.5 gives 445.1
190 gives 477.7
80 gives 701.9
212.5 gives 493.7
